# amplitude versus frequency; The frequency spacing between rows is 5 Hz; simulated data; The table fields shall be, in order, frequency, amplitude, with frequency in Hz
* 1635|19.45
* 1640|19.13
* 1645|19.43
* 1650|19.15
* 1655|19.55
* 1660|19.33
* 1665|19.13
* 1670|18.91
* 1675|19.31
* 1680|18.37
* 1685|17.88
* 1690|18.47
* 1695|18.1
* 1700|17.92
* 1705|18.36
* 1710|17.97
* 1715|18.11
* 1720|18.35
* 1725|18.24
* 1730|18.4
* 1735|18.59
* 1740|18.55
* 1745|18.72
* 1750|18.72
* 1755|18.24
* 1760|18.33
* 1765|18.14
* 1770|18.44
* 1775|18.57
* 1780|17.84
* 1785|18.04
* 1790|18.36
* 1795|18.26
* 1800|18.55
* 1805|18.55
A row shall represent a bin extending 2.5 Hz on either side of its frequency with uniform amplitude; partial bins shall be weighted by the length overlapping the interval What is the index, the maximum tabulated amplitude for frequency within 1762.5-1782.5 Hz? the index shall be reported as 18.57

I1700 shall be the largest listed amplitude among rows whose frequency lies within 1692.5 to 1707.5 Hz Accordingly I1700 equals 18.36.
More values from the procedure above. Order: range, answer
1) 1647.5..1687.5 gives 19.55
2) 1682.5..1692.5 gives 18.47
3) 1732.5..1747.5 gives 18.72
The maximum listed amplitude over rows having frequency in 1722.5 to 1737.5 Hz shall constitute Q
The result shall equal 18.59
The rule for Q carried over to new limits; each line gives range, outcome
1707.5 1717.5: 18.11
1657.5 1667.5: 19.33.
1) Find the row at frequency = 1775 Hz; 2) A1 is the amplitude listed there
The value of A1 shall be 18.57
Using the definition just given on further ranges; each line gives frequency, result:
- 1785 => 18.04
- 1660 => 19.33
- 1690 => 18.47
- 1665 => 19.13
